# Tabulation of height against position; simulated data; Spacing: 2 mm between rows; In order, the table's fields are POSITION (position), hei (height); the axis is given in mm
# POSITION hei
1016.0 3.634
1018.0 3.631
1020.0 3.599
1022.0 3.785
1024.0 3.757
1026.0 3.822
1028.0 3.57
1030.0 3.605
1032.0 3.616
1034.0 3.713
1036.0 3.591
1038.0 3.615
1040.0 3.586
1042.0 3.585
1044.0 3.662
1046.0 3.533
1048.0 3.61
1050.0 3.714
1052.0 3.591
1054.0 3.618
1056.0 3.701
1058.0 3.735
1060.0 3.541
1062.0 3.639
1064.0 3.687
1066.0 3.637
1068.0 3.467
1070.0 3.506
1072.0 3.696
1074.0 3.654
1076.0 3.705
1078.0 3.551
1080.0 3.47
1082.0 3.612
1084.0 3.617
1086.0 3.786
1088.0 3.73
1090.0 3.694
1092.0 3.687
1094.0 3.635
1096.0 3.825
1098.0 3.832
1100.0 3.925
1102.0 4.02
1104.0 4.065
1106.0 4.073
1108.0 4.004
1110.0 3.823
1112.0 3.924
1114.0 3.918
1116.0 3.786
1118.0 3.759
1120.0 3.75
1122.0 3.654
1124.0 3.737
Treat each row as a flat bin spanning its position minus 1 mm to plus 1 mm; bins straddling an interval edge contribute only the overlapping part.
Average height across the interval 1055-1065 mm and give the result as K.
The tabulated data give 3.66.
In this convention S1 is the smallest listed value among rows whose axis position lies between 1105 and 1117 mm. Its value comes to 3.786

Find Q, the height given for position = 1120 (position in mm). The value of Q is 3.75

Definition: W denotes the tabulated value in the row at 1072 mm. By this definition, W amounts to 3.696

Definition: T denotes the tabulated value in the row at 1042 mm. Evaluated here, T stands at 3.585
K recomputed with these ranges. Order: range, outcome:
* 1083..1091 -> 3.71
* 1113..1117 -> 3.85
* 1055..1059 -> 3.72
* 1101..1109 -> 4.04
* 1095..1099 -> 3.83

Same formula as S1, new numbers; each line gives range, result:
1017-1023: 3.599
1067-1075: 3.467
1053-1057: 3.618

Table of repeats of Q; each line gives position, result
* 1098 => 3.832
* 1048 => 3.61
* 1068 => 3.467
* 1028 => 3.57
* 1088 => 3.73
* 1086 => 3.786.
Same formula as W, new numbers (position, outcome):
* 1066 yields 3.637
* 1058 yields 3.735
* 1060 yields 3.541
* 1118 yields 3.759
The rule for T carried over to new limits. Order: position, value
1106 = 4.073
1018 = 3.631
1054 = 3.618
